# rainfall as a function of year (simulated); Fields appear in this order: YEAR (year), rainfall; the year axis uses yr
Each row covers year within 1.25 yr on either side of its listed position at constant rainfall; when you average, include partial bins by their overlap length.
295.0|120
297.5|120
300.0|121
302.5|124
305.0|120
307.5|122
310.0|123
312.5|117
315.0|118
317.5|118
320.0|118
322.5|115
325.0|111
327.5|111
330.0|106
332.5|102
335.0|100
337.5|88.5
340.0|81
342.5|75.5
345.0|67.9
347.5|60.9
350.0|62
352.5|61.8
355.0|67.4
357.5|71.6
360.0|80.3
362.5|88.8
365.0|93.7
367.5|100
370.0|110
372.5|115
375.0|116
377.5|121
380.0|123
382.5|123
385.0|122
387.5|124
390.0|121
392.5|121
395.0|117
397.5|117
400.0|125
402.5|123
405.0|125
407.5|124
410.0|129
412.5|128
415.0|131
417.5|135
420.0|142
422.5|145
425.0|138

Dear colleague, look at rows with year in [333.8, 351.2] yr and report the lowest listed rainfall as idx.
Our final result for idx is 60.9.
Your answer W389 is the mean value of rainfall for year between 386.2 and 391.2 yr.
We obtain 123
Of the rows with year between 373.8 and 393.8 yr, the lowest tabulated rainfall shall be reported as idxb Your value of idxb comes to 116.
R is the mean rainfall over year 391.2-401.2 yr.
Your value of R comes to 120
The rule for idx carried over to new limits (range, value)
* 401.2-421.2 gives 123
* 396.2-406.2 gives 117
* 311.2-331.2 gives 106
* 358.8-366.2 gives 80.3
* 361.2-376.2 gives 88.8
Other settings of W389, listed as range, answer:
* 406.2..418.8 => 129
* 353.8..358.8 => 69.6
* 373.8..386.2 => 121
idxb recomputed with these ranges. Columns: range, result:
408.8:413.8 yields 128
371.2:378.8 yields 115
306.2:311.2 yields 122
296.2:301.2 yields 120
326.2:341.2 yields 81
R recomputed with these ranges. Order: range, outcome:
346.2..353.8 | 61.6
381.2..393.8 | 122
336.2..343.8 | 81.7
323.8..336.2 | 106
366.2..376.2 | 110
